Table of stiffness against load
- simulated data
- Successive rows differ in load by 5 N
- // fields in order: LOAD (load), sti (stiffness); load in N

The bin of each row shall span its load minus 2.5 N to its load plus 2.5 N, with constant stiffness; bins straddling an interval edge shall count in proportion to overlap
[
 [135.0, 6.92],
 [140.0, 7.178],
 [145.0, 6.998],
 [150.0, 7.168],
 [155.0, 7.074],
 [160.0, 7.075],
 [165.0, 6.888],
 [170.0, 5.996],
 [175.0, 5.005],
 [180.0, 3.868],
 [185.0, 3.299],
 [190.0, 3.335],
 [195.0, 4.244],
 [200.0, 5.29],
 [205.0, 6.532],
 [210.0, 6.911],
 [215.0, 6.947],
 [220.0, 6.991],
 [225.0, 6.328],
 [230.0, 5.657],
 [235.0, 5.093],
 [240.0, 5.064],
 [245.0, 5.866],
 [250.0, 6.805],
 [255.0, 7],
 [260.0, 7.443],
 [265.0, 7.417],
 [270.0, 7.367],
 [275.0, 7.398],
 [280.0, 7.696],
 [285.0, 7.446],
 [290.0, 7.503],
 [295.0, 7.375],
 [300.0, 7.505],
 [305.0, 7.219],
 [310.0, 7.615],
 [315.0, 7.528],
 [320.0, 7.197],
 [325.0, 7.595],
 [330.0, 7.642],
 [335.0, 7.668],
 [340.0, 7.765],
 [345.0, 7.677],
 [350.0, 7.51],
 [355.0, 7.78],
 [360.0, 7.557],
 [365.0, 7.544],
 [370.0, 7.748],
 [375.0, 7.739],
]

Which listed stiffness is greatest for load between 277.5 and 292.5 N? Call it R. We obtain 7.696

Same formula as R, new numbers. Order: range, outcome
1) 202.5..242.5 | 6.991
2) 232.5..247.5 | 5.866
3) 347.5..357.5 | 7.78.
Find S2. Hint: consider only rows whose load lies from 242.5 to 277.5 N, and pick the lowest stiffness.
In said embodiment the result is 5.866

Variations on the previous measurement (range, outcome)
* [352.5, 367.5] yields 7.544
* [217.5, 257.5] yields 5.064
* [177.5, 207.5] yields 3.299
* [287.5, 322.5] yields 7.197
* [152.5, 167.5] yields 6.888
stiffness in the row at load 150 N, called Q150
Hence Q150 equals 7.168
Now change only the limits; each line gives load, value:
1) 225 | 6.328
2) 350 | 7.51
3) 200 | 5.29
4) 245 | 5.866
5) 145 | 6.998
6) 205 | 6.532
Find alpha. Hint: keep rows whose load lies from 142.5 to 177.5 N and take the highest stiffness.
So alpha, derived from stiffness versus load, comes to 7.168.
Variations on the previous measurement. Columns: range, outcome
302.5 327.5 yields 7.615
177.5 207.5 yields 6.532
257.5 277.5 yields 7.443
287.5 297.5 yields 7.503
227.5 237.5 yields 5.657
